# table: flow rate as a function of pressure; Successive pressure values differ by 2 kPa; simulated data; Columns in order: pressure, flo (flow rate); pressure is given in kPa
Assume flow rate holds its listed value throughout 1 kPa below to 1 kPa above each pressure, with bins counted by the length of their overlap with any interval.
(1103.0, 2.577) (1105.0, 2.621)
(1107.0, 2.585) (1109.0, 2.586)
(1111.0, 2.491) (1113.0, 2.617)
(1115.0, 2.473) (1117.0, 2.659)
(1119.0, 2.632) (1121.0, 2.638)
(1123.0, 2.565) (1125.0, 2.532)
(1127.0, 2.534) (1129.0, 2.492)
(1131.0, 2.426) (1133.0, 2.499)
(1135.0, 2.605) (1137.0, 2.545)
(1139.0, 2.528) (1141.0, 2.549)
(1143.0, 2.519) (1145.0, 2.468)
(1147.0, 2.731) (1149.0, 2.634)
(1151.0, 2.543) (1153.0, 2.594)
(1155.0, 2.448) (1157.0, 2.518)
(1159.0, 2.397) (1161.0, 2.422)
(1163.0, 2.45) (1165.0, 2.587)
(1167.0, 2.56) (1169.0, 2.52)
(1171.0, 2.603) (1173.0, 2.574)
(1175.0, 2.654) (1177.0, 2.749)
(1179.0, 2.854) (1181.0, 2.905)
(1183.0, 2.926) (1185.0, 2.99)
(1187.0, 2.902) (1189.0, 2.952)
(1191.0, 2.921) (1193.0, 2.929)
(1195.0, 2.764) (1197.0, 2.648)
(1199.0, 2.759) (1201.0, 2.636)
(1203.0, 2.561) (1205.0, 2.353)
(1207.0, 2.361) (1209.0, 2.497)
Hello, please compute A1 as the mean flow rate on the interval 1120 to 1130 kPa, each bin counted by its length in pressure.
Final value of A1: 2.55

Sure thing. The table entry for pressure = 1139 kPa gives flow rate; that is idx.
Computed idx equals 2.528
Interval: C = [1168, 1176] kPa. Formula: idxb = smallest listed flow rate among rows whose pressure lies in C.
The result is 2.52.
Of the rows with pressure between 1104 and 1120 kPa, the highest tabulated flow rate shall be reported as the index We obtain 2.659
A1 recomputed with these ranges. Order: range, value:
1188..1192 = 2.94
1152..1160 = 2.49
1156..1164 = 2.45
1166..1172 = 2.56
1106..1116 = 2.55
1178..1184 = 2.9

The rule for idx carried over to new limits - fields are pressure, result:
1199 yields 2.759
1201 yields 2.636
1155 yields 2.448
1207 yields 2.361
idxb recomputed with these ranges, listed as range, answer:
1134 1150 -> 2.468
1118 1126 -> 2.532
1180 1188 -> 2.902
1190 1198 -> 2.648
